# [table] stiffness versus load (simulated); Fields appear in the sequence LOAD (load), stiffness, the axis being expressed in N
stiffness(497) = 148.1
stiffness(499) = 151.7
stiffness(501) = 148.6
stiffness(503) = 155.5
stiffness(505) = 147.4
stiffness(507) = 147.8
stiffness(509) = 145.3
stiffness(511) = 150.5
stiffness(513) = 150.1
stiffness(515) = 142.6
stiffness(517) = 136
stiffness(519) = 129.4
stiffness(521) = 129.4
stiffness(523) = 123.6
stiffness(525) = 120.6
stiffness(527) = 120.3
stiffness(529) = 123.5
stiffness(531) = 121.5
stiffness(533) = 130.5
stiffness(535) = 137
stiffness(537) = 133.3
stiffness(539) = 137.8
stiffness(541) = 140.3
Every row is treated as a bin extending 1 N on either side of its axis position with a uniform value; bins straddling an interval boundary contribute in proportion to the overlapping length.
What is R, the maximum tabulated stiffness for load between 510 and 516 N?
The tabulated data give 150.5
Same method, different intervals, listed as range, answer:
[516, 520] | 136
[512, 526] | 150.1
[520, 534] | 130.5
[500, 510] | 155.5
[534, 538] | 137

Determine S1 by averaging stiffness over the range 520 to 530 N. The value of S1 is 123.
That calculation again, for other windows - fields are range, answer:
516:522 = 132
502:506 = 151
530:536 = 130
